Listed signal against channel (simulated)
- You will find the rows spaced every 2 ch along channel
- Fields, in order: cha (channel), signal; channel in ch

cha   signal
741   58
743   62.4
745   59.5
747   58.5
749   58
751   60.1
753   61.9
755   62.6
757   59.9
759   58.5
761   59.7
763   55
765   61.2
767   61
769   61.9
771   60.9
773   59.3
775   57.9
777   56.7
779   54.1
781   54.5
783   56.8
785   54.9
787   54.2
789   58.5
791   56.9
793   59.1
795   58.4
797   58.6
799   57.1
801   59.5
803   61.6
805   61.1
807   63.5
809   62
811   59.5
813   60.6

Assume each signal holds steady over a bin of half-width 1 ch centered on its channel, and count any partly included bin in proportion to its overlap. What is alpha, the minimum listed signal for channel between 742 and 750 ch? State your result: 58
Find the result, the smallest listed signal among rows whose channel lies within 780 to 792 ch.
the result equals 54.2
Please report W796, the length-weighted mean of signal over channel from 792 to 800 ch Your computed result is 58.3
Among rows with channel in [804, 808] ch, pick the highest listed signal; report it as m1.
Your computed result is 63.5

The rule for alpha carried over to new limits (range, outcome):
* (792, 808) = 57.1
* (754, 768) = 55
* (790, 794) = 56.9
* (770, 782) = 54.1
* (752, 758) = 59.9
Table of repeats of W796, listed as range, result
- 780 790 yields 55.8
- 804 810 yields 62.2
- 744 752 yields 59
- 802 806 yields 61.4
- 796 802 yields 58.4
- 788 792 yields 57.7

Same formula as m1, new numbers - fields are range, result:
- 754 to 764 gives 62.6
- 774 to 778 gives 57.9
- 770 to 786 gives 60.9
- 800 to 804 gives 61.6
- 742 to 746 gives 62.4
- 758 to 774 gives 61.9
